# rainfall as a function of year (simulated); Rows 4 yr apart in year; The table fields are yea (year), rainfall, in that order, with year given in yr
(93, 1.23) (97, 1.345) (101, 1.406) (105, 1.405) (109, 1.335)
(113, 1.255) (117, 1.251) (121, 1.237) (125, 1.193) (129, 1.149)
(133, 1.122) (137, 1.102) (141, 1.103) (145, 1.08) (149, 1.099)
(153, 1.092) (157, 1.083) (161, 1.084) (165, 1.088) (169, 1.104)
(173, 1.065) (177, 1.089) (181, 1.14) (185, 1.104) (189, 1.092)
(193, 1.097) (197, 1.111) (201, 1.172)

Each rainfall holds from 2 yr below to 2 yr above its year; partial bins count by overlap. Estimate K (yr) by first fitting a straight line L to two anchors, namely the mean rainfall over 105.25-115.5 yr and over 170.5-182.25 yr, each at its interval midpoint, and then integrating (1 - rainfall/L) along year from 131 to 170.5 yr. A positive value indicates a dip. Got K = 2.78 yr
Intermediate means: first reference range 1.31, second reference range 1.1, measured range 1.1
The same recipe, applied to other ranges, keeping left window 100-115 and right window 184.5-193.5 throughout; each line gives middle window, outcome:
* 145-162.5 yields 1.7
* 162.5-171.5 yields 0.5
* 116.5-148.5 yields 3.1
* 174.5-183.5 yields 0.1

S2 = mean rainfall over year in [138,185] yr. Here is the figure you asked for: 1.09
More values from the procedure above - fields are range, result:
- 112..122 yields 1.25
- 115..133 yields 1.2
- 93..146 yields 1.23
